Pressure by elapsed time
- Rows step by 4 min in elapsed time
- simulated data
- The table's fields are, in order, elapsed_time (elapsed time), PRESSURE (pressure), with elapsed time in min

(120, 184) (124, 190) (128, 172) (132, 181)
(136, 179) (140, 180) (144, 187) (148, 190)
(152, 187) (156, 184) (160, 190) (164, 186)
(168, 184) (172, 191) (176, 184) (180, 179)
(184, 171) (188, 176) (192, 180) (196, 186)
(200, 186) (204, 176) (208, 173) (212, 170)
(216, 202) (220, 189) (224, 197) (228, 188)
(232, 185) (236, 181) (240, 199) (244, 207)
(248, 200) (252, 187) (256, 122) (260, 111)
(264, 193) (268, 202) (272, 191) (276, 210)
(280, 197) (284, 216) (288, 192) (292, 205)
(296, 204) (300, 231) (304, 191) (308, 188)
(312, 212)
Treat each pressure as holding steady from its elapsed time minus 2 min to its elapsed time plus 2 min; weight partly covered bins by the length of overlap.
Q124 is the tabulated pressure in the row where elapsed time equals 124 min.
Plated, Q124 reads 190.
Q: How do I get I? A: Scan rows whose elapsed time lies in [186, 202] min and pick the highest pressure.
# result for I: 186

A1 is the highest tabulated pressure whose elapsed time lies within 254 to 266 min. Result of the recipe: 193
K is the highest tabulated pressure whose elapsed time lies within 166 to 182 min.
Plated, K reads 191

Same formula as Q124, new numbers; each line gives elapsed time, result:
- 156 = 184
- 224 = 197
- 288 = 192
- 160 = 190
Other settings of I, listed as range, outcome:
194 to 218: 202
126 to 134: 181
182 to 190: 176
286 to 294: 205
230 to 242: 199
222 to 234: 197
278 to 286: 216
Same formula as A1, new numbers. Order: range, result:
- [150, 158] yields 187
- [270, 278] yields 210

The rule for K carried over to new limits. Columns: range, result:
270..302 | 231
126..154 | 190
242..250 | 207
